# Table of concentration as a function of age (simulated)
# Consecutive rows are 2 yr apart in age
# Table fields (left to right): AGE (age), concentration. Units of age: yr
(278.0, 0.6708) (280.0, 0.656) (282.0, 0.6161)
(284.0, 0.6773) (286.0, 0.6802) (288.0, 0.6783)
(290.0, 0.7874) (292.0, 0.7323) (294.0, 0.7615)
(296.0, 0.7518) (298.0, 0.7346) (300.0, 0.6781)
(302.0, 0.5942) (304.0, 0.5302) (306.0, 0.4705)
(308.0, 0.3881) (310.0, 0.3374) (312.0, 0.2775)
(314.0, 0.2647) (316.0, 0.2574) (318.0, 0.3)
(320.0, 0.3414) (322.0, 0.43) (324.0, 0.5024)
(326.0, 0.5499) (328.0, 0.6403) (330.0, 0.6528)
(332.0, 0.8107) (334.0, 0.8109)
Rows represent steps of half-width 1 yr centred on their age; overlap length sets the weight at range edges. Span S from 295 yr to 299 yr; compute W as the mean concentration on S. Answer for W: 0.743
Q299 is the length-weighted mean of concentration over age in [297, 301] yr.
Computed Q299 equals 0.706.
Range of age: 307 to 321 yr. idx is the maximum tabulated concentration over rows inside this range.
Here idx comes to 0.3881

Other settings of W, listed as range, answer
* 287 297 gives 0.742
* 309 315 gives 0.293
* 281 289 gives 0.663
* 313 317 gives 0.261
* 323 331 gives 0.586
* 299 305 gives 0.601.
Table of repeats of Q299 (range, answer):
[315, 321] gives 0.3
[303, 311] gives 0.432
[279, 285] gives 0.65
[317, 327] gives 0.425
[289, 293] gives 0.76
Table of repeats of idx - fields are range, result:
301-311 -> 0.5942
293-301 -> 0.7615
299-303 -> 0.6781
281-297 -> 0.7874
